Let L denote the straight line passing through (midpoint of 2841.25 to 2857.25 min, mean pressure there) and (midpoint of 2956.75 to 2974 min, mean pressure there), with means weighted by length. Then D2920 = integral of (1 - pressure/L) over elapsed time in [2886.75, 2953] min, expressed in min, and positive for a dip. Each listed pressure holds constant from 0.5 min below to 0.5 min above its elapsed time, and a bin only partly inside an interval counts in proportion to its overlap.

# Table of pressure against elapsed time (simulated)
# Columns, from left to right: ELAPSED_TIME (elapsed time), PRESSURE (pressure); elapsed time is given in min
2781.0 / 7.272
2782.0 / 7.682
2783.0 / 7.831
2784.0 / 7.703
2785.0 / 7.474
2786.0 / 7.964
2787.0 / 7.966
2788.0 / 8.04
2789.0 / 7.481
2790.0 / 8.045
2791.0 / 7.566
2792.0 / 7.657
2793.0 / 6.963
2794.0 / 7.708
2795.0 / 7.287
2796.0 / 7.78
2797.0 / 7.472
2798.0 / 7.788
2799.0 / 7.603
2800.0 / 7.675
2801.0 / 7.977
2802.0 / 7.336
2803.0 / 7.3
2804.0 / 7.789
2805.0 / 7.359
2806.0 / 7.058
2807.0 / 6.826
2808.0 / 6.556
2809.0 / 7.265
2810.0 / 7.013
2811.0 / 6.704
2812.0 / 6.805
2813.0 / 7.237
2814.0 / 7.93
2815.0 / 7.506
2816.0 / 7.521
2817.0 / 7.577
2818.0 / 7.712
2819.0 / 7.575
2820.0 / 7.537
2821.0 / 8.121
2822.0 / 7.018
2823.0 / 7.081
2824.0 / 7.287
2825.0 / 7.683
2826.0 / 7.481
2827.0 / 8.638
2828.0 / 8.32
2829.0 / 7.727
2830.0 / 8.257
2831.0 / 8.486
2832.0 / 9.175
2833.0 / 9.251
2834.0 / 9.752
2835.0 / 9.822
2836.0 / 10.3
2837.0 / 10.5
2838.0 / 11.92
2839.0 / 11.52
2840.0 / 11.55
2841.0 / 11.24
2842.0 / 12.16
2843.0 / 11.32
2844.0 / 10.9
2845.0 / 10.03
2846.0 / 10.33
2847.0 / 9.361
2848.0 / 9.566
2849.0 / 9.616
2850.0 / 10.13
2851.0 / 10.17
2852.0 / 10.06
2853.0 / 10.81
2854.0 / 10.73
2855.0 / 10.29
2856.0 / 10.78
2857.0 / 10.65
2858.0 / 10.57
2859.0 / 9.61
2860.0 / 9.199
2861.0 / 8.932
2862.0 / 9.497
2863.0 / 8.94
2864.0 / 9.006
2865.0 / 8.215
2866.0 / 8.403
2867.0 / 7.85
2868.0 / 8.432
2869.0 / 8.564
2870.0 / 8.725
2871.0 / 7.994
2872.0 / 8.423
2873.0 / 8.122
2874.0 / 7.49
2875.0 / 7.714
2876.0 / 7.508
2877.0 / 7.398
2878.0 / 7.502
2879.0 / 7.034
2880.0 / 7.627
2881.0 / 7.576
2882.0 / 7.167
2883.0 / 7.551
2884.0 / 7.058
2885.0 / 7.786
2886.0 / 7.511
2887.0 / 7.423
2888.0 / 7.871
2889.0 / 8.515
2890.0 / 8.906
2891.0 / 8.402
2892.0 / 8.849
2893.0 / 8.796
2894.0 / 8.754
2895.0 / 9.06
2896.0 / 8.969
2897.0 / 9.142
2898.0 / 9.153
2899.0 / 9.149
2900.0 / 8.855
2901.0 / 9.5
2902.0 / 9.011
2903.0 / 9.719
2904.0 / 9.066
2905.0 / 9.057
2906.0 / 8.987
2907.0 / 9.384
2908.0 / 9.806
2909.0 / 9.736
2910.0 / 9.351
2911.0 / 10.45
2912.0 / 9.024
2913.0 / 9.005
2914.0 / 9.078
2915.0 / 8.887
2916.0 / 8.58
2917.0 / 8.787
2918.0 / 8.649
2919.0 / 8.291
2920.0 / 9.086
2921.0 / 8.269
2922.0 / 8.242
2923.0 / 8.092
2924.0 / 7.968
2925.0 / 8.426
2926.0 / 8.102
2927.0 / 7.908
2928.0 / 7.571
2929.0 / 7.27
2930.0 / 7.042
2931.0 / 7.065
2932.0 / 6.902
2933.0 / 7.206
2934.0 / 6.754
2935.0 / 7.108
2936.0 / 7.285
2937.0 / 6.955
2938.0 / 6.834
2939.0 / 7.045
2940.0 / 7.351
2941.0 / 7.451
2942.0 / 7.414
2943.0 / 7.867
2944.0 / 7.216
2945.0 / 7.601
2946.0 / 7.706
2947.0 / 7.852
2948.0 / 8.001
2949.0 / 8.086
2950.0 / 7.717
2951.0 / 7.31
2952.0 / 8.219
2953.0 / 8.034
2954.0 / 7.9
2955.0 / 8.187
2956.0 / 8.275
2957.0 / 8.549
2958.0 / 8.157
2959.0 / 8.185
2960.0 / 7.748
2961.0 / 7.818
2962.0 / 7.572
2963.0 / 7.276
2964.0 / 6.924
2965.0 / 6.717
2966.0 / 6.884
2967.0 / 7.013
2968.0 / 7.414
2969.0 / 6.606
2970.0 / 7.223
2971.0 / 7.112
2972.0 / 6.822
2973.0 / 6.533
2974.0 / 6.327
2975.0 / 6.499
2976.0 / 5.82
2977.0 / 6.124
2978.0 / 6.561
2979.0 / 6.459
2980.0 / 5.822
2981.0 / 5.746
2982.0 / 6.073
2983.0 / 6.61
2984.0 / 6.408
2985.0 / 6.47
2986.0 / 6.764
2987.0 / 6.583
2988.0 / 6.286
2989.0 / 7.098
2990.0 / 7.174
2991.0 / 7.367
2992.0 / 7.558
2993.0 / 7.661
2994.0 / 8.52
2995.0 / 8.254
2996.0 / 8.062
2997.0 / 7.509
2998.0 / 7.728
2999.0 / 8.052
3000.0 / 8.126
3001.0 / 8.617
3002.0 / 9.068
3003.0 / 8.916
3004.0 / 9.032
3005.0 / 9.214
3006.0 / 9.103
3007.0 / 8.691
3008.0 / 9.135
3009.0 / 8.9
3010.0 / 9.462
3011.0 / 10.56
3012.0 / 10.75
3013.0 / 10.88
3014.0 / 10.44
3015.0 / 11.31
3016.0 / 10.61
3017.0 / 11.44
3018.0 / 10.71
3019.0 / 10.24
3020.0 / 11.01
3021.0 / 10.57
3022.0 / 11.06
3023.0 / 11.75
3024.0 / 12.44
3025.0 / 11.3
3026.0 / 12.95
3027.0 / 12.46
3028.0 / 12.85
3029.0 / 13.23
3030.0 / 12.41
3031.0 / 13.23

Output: 1.8 min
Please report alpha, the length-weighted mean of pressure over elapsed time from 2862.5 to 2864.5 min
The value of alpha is 8.97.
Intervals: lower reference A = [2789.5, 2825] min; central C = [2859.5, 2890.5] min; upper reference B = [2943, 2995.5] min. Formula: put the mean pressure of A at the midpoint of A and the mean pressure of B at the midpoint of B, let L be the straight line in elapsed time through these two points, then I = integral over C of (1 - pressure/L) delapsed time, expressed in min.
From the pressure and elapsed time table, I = -3.1 min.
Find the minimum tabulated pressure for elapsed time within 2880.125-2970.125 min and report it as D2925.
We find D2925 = 6.606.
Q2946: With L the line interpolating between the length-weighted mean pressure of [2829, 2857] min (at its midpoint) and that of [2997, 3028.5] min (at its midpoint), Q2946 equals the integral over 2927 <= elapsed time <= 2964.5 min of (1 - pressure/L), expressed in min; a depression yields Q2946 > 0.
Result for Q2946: 9.8 min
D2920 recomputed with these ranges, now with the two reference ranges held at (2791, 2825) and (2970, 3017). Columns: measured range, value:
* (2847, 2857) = -3.58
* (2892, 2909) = -3.33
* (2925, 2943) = 1.05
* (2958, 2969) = 0.67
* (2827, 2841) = -4.26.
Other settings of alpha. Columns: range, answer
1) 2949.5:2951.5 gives 7.51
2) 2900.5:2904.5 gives 9.32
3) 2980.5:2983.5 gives 6.14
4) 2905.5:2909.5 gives 9.48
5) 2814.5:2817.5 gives 7.53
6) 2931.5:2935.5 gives 6.99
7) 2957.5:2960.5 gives 8.03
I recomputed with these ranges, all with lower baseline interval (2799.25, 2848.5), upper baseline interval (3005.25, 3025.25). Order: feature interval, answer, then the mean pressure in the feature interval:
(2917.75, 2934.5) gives 3.1 min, 7.8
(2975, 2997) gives 7.3 min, 6.84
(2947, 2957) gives 1.9 min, 7.99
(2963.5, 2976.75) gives 4.3 min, 6.75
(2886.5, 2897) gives 0.7 min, 8.58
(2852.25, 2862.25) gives -1.4 min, 10.1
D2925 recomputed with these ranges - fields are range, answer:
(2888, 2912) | 7.871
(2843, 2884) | 7.034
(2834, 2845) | 9.752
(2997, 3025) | 7.509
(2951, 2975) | 6.327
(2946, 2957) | 7.31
